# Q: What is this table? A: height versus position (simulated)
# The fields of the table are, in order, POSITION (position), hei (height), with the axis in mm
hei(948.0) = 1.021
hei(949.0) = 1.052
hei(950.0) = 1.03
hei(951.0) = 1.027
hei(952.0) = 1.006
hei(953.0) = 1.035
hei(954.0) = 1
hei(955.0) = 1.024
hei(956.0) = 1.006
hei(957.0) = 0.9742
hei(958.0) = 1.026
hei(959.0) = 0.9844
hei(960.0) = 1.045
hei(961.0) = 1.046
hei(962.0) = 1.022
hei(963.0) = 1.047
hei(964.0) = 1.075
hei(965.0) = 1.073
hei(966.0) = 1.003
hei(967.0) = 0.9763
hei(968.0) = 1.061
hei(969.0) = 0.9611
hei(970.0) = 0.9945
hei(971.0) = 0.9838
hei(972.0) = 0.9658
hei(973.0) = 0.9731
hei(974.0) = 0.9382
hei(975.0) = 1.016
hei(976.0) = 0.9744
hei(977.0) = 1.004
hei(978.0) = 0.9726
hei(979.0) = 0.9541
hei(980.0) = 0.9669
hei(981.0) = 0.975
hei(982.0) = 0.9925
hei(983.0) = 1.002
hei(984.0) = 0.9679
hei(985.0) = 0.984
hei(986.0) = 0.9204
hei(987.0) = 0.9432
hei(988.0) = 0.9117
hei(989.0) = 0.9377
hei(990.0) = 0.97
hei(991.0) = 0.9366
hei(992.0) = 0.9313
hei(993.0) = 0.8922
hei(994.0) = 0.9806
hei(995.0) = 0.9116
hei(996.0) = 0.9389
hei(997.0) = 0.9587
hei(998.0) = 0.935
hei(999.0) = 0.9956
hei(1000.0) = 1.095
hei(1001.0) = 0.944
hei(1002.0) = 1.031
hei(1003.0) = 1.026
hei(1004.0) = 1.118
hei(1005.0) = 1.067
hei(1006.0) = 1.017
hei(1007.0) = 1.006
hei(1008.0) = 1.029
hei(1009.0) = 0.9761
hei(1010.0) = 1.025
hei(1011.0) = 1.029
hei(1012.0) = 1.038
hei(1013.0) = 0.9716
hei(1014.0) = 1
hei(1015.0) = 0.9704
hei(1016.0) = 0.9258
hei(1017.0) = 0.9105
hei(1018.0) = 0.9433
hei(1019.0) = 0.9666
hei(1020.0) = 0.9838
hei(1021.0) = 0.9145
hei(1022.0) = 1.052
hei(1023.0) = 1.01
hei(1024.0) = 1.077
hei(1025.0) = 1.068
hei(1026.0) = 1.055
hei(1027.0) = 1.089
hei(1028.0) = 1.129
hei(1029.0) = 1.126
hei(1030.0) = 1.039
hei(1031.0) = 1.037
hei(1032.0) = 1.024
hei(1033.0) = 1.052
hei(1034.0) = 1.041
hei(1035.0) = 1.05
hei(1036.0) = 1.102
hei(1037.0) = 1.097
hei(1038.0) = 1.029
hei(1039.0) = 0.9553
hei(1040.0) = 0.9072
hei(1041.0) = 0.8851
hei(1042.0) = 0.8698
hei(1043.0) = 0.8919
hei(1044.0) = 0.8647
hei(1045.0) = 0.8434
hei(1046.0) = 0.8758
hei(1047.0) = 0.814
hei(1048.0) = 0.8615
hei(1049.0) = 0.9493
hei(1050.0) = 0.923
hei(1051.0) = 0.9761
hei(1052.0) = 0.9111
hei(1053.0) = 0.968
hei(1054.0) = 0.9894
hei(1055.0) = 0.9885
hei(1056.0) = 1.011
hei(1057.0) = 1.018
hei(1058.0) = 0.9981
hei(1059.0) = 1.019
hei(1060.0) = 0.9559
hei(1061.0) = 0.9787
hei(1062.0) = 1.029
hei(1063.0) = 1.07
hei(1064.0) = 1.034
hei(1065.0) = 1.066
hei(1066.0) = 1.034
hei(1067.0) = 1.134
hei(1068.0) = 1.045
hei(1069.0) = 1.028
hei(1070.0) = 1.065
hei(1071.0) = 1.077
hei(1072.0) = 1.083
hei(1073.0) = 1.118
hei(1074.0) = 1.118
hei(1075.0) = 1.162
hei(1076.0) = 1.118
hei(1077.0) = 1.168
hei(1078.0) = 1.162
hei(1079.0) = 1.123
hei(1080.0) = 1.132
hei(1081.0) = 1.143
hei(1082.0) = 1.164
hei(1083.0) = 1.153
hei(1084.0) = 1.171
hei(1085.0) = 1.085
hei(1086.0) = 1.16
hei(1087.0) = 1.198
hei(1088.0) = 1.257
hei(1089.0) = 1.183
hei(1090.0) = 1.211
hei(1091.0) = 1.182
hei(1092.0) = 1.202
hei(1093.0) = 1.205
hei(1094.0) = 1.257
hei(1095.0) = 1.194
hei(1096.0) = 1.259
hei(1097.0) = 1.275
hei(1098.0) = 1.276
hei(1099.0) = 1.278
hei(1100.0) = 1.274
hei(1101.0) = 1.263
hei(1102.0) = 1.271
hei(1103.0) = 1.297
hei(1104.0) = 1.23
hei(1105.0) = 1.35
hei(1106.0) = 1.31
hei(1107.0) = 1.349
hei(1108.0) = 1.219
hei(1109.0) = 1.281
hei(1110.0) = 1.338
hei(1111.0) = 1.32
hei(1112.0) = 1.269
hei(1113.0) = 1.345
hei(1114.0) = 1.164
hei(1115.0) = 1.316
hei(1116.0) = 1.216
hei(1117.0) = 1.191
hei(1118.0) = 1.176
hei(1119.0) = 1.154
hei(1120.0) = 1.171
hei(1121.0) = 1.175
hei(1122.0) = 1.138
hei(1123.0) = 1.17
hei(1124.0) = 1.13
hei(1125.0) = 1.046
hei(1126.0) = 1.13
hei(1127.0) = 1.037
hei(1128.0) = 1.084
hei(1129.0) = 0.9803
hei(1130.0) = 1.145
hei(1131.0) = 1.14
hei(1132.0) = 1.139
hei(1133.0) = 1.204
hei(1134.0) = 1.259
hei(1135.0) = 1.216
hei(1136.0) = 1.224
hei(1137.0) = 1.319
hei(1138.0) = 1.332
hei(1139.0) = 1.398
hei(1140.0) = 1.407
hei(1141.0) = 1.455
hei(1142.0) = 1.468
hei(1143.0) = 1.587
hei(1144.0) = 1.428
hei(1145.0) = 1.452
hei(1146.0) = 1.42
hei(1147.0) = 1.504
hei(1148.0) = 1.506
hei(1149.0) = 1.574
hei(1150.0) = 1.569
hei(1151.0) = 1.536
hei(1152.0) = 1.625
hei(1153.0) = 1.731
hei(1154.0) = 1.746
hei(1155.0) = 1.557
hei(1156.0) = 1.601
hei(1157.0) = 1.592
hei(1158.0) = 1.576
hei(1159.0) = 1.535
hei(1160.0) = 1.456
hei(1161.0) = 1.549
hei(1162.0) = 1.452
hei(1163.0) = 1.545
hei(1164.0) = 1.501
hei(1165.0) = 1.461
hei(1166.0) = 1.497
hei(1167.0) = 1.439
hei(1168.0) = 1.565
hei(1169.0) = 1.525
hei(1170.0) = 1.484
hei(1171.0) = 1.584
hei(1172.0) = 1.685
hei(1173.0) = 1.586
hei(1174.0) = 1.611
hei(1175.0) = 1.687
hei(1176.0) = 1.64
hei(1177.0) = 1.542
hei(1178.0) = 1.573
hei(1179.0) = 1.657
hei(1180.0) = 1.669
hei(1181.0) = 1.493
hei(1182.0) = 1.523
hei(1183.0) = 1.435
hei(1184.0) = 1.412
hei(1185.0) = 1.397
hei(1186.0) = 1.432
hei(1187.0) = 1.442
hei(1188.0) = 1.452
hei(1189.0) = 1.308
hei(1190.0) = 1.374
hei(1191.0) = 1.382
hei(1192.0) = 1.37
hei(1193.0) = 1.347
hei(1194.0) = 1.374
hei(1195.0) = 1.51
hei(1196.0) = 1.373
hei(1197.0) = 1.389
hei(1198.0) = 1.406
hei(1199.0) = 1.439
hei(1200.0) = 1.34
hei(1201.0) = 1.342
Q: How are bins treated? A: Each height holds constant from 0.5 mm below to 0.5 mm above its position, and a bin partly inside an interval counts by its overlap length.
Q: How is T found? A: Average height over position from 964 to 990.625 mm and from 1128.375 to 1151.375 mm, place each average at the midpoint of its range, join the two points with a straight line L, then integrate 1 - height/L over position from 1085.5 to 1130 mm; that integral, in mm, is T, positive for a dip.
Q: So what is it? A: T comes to 2.3 mm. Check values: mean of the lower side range 0.979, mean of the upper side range 1.36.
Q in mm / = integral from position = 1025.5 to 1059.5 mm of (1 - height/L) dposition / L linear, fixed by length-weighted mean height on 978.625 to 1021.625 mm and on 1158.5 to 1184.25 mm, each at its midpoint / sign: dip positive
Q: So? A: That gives 4.05 mm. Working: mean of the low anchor 0.977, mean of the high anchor 1.54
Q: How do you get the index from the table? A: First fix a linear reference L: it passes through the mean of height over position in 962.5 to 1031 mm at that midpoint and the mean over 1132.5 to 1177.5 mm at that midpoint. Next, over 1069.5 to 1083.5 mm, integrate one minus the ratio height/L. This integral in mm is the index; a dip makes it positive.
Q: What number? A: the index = 1.4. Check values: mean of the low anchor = 0.995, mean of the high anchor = 1.5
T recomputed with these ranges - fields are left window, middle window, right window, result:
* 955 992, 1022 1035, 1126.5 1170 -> 0.75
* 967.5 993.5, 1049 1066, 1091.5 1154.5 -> 2.22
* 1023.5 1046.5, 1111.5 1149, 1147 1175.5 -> 4.38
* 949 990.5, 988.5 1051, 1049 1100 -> 3.74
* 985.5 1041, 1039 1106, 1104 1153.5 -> 4.00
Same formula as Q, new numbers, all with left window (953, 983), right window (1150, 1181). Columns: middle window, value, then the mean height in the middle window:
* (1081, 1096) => 1.80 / 1.19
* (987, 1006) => 1.89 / 0.977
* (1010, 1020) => 1.42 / 0.976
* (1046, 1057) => 2.69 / 0.94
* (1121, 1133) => 2.88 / 1.11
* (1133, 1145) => 1.03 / 1.37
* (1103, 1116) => 1.12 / 1.29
